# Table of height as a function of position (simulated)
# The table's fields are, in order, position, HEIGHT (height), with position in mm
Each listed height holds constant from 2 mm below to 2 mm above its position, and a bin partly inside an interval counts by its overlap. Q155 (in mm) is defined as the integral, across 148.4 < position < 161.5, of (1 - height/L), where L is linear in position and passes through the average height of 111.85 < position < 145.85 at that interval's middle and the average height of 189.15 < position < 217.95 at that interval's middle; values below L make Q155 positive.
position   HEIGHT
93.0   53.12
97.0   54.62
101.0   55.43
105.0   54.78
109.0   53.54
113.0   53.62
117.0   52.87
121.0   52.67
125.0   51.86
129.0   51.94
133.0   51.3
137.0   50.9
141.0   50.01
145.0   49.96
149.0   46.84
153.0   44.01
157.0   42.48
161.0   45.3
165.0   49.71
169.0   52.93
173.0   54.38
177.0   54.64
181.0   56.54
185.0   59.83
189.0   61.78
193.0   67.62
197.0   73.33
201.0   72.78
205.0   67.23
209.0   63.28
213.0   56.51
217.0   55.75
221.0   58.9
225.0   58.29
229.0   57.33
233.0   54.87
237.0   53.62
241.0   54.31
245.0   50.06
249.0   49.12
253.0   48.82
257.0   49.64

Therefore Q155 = 2.8 mm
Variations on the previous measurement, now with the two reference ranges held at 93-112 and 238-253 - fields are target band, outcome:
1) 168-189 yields -1.5 mm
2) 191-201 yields -3.6 mm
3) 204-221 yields -2.7 mm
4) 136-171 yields 3.5 mm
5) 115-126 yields 0.3 mm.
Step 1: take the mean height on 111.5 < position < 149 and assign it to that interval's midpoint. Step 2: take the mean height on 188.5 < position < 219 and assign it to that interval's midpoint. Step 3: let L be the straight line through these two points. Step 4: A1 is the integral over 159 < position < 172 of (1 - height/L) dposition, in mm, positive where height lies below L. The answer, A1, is 1.8 mm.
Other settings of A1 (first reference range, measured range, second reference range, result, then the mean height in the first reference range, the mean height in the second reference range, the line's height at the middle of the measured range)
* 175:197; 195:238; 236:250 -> -3.75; 61.3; 51.8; 56.2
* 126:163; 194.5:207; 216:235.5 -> -3.85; 48.2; 57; 54.3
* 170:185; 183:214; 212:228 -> -4.97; 55.7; 57.4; 56.5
